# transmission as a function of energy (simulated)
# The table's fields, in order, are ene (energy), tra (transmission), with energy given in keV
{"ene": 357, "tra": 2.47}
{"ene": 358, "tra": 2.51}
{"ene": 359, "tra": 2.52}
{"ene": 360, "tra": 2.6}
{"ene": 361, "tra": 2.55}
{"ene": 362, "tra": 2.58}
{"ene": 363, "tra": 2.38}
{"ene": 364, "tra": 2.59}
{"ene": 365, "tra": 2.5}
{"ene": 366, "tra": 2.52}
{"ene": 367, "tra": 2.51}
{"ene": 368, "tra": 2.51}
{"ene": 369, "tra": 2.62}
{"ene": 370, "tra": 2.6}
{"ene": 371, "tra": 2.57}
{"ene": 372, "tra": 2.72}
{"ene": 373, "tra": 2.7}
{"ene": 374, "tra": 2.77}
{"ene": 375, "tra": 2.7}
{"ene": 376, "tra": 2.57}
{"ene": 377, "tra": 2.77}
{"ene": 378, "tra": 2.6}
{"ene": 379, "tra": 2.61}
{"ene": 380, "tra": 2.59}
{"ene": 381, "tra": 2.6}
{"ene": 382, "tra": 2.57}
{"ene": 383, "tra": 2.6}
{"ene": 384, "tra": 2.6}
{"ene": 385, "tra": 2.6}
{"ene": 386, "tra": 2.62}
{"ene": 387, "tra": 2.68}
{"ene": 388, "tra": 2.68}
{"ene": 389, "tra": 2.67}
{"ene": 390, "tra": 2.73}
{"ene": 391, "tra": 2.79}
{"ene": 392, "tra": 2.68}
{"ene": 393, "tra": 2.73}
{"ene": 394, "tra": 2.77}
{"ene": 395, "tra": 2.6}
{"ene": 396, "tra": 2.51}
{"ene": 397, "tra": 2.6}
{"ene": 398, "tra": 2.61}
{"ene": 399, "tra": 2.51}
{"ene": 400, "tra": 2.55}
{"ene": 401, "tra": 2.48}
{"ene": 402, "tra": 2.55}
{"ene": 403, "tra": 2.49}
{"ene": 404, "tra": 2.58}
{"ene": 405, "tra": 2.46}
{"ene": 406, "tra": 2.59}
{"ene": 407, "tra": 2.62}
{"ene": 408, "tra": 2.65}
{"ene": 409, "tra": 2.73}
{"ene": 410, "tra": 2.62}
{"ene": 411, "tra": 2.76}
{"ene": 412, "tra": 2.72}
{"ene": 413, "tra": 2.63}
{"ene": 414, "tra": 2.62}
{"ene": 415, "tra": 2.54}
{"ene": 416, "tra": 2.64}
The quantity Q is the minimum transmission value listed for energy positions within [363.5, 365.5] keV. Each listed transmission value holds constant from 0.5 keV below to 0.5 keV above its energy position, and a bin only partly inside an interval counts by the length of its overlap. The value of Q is 2.5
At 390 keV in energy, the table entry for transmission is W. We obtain 2.73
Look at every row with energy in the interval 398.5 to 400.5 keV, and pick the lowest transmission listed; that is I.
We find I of 2.51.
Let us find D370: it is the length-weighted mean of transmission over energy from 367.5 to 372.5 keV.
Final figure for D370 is 2.6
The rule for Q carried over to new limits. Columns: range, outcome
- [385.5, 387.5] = 2.62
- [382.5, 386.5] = 2.6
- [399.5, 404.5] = 2.48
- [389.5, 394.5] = 2.68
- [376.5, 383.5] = 2.57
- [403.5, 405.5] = 2.46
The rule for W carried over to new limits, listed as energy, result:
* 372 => 2.72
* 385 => 2.6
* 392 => 2.68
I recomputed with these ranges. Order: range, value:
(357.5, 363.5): 2.38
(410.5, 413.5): 2.63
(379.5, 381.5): 2.59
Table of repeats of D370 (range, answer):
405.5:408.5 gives 2.62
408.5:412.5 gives 2.71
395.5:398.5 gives 2.57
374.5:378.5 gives 2.66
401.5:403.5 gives 2.52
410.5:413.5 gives 2.7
